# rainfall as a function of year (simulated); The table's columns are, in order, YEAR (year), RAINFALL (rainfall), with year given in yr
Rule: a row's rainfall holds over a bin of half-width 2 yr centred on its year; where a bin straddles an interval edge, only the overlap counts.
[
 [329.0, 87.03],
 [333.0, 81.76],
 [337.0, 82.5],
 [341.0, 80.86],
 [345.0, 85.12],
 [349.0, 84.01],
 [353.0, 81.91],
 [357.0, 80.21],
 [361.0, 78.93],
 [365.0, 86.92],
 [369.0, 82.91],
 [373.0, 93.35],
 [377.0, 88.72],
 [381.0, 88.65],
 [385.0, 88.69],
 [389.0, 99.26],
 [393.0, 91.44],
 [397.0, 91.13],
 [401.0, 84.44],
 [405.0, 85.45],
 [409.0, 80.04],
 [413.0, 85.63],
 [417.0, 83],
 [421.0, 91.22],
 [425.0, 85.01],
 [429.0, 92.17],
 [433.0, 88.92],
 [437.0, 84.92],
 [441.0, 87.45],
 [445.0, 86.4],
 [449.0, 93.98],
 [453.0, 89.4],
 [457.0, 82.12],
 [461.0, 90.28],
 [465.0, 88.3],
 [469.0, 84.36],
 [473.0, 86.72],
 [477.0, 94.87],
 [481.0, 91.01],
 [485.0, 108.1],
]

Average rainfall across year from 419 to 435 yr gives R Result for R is 89.3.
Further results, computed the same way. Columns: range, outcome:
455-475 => 86.4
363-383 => 88.1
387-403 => 91.6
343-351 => 84.6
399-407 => 84.9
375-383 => 88.7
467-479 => 88.6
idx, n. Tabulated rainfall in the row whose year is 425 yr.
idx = 85.01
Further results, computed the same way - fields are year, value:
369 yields 82.91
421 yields 91.22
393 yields 91.44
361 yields 78.93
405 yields 85.45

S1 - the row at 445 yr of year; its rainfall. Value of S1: 86.4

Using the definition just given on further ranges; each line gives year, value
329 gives 87.03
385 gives 88.69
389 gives 99.26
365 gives 86.92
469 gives 84.36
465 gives 88.3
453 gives 89.4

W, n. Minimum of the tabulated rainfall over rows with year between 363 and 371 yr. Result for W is 82.91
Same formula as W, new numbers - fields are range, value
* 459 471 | 84.36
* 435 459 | 82.12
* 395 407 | 84.44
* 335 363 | 78.93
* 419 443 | 84.92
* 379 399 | 88.65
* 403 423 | 80.04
